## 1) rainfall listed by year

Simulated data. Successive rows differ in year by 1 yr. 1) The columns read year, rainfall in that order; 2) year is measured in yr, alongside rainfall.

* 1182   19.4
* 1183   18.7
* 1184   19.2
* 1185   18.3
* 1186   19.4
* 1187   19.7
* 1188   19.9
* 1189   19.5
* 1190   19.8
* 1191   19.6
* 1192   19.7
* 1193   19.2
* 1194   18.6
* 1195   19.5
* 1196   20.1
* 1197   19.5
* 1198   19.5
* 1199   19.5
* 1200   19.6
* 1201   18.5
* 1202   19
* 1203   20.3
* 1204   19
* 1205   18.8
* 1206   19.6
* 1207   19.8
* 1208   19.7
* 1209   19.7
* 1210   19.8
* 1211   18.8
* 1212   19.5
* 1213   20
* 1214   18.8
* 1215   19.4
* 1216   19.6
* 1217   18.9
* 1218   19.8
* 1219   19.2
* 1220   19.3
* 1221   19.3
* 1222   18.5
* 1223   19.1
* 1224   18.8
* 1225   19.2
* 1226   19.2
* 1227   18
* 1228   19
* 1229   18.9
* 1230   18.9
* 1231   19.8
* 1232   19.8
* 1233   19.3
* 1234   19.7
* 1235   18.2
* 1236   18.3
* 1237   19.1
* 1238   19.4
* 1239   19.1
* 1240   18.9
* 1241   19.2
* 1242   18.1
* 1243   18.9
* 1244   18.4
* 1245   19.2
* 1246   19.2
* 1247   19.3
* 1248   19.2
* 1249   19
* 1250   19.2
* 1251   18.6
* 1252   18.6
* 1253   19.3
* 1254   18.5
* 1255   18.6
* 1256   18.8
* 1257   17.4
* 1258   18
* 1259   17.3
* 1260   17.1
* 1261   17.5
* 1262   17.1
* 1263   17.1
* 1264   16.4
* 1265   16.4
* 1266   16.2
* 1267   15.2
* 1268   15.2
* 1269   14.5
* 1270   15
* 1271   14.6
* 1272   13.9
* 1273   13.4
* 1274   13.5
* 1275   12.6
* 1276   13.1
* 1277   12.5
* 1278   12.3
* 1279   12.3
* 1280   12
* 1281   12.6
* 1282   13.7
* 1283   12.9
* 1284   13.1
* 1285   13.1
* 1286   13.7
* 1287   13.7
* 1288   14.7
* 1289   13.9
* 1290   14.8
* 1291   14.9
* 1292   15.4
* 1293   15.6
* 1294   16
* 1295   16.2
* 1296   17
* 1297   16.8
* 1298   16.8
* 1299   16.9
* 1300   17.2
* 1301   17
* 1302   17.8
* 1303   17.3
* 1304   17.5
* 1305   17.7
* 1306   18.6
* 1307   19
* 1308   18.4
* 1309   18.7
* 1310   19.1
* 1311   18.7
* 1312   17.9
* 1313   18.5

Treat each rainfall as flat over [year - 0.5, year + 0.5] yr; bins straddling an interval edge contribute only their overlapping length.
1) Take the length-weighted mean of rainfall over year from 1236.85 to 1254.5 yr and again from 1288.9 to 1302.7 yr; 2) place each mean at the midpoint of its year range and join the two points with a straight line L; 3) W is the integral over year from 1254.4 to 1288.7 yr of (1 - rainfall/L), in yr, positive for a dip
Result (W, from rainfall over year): 5.3 yr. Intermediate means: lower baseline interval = 19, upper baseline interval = 16.2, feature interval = 14.9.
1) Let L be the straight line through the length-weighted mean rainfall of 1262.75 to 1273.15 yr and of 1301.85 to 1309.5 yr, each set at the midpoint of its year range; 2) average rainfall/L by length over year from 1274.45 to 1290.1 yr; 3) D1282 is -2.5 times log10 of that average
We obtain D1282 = 0.24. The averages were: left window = 15.3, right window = 18.1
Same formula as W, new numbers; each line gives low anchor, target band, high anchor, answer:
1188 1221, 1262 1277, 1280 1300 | 1.1 yr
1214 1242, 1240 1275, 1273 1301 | -1.0 yr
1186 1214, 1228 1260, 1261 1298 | -4.0 yr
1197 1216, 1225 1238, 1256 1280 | -1.0 yr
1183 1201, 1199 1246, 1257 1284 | -4.3 yr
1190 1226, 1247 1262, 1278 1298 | -1.7 yr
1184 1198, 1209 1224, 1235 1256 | -0.1 yr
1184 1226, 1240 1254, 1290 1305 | -0.6 yr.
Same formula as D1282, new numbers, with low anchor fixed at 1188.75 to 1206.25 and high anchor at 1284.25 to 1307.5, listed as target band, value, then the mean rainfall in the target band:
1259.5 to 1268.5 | 0.047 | 16.5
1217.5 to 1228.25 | -0.028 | 19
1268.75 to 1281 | 0.259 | 13.3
